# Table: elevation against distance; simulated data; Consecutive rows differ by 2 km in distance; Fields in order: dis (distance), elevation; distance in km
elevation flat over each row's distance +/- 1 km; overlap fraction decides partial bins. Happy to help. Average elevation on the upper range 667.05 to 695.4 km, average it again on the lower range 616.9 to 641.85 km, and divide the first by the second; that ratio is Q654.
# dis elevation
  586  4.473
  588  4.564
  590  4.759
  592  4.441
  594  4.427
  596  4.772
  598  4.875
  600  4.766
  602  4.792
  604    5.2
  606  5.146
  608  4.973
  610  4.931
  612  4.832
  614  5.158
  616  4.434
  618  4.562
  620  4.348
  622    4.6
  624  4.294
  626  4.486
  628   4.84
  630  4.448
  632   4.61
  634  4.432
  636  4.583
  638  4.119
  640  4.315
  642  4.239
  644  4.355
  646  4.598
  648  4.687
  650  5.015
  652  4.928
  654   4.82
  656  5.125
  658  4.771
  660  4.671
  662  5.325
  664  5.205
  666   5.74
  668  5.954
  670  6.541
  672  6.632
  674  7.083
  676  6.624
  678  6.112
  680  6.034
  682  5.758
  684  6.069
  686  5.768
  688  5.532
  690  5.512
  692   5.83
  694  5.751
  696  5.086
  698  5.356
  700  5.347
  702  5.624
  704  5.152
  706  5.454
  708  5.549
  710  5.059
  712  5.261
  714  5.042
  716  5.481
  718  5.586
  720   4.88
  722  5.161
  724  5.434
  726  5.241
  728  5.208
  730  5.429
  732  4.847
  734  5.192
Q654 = 1.36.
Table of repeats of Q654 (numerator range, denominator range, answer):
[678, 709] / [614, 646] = 1.25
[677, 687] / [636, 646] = 1.38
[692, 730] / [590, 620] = 1.11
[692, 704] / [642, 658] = 1.14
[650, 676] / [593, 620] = 1.16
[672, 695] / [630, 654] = 1.33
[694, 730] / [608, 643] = 1.16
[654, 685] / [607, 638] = 1.26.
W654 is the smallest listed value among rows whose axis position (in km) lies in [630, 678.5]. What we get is 4.119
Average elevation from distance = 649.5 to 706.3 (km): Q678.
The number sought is 5.62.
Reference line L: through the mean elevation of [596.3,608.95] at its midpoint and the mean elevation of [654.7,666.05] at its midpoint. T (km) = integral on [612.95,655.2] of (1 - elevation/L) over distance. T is 3.8 km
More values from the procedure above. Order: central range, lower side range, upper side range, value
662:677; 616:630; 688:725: -3.6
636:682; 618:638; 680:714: -3.1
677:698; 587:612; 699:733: -2.3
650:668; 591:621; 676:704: 0.8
